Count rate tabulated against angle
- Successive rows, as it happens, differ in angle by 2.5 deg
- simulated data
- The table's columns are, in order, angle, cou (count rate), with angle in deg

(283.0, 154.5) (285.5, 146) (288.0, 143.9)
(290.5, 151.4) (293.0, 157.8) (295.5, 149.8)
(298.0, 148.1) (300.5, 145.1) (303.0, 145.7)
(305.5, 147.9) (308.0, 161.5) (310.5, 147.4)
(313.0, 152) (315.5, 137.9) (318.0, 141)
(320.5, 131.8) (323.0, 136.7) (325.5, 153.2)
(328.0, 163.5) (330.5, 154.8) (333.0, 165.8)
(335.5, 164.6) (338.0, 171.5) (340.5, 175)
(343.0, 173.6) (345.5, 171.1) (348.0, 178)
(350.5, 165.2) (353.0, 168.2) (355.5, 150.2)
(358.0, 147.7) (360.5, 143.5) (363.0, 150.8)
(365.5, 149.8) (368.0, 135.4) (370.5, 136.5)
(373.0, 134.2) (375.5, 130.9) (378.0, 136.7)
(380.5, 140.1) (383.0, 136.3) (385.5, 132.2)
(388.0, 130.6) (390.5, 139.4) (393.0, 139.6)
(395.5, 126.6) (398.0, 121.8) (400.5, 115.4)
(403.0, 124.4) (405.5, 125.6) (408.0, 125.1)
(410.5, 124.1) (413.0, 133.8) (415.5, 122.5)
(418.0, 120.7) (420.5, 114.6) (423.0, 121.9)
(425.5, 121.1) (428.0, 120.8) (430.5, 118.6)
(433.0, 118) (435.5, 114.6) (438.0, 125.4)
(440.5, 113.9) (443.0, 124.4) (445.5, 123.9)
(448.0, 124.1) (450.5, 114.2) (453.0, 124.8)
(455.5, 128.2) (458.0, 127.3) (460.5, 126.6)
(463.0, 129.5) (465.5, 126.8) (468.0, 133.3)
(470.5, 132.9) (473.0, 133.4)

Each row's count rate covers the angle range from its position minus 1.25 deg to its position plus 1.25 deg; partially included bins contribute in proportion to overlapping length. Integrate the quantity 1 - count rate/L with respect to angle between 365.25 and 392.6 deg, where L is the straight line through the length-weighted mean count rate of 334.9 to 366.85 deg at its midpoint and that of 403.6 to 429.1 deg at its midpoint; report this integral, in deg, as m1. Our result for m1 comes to 1.7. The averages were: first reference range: 162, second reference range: 123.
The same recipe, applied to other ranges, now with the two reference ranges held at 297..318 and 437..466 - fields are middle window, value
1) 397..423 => 1.61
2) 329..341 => -1.89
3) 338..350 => -2.69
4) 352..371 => -1.24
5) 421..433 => 0.76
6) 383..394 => -0.09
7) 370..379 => 0.16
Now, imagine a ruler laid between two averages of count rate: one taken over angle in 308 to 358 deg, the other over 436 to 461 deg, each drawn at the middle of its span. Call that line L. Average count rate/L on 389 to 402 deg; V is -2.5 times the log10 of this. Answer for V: 0.09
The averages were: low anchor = 158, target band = 129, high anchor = 123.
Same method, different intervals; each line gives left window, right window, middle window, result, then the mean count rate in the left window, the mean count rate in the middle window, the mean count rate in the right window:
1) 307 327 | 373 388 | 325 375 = -0.127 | 145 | 157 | 135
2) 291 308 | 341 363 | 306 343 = 0.009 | 150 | 155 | 162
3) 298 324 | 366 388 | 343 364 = -0.155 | 145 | 160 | 136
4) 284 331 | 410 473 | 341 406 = -0.052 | 148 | 143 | 124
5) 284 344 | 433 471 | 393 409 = 0.087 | 153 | 124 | 124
